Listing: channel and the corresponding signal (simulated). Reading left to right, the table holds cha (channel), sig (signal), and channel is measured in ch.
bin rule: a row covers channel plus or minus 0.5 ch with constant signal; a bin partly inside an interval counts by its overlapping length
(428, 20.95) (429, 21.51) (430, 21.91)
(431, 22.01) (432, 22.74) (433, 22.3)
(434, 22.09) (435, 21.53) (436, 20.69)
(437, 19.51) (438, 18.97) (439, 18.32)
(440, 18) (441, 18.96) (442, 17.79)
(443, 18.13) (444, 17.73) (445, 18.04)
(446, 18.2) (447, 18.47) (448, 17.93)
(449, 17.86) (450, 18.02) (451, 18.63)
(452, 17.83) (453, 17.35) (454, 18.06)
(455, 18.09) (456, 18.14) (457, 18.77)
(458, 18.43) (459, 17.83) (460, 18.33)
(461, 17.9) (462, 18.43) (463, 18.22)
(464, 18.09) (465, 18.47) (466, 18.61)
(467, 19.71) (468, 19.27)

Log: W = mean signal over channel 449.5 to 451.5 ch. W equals 18.3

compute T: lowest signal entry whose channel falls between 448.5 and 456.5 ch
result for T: 17.35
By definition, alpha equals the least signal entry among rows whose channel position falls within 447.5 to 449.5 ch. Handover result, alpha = 17.86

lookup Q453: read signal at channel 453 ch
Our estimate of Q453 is 17.35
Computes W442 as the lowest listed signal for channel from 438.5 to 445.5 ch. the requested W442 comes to 17.73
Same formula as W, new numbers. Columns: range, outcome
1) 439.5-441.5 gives 18.5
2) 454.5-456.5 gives 18.1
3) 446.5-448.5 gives 18.2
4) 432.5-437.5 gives 21.2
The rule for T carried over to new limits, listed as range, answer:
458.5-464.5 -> 17.83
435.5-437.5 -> 19.51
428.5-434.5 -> 21.51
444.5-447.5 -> 18.04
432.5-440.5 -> 18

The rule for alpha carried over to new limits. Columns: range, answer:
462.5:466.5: 18.09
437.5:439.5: 18.32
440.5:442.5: 17.79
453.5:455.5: 18.06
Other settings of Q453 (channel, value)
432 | 22.74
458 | 18.43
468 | 19.27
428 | 20.95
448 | 17.93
